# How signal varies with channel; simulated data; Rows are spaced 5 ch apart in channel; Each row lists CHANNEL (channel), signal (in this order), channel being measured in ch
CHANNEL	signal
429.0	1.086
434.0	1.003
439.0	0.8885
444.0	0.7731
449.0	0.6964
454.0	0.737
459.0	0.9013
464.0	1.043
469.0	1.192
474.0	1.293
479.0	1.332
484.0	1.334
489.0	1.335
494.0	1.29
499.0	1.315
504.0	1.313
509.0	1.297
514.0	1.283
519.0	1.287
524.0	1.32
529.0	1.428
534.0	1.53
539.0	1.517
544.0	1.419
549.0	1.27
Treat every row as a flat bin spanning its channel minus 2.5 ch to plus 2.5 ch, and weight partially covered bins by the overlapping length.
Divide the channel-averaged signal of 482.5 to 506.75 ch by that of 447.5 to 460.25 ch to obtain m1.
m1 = 1.7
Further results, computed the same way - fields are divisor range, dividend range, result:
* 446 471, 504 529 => 1.45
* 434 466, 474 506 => 1.55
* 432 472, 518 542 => 1.57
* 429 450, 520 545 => 1.63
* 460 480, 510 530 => 1.12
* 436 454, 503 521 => 1.65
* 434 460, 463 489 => 1.55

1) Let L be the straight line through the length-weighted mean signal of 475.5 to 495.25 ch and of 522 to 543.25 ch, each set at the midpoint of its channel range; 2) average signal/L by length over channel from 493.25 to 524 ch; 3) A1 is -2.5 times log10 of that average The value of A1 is 0.07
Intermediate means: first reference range 1.32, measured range 1.3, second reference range 1.45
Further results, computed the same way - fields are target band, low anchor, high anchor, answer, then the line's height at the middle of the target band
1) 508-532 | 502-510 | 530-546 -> 0.044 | 1.38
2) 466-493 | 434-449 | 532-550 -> -0.206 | 1.07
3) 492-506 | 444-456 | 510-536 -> -0.136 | 1.15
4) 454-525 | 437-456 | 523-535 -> -0.120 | 1.11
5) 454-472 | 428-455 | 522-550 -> -0.020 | 0.987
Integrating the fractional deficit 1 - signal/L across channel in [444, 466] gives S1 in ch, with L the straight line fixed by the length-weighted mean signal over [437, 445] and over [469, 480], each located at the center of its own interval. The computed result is 4.2 ch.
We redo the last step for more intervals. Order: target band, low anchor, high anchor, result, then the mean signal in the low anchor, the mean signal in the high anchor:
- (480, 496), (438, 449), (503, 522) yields -3.0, 0.792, 1.29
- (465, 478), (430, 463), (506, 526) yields -2.8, 0.854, 1.3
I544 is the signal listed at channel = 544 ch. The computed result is 1.419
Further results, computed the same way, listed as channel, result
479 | 1.332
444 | 0.7731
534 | 1.53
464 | 1.043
